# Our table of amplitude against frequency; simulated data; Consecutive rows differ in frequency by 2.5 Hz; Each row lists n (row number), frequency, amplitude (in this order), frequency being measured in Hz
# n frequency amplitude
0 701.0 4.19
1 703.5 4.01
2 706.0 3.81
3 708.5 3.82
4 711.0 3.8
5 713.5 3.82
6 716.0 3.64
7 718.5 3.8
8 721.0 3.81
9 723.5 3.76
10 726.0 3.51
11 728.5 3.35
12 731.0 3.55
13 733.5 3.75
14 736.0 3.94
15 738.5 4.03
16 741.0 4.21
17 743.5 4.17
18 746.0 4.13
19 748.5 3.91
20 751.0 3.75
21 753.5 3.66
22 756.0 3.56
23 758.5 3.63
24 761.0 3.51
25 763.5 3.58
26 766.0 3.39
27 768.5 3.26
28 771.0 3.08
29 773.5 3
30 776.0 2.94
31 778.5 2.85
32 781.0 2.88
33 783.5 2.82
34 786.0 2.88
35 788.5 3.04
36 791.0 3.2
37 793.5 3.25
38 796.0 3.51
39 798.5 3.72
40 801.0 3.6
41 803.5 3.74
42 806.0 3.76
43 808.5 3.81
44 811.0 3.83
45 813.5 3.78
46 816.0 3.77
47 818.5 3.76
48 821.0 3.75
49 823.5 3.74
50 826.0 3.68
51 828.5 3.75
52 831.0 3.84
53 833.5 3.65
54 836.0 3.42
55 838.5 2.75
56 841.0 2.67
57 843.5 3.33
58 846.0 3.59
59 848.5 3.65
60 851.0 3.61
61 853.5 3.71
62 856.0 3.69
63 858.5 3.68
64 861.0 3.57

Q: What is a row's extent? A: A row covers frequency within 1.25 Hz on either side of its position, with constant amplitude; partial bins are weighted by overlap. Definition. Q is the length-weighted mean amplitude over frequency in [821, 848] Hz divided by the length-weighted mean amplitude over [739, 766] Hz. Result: 0.9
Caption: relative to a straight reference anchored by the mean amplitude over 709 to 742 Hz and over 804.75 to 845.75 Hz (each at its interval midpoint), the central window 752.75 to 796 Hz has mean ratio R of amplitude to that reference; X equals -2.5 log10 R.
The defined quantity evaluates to 0.15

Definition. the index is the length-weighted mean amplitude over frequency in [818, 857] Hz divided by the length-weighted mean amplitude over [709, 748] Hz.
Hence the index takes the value 0.92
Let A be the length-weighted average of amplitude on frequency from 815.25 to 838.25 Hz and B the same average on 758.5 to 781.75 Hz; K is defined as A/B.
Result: 1.15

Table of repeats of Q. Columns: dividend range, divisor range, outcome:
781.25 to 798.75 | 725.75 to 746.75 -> 0.82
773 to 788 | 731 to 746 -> 0.73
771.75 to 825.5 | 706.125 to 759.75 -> 0.90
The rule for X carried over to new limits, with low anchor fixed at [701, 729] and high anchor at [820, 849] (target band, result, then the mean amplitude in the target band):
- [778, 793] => 0.210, 2.96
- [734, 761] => -0.053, 3.88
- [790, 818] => -0.027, 3.64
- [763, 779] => 0.155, 3.15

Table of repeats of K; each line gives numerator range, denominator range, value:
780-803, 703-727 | 0.86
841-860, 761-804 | 1.10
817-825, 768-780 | 1.25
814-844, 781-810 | 1.04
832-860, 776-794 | 1.16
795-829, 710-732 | 1.02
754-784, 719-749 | 0.84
